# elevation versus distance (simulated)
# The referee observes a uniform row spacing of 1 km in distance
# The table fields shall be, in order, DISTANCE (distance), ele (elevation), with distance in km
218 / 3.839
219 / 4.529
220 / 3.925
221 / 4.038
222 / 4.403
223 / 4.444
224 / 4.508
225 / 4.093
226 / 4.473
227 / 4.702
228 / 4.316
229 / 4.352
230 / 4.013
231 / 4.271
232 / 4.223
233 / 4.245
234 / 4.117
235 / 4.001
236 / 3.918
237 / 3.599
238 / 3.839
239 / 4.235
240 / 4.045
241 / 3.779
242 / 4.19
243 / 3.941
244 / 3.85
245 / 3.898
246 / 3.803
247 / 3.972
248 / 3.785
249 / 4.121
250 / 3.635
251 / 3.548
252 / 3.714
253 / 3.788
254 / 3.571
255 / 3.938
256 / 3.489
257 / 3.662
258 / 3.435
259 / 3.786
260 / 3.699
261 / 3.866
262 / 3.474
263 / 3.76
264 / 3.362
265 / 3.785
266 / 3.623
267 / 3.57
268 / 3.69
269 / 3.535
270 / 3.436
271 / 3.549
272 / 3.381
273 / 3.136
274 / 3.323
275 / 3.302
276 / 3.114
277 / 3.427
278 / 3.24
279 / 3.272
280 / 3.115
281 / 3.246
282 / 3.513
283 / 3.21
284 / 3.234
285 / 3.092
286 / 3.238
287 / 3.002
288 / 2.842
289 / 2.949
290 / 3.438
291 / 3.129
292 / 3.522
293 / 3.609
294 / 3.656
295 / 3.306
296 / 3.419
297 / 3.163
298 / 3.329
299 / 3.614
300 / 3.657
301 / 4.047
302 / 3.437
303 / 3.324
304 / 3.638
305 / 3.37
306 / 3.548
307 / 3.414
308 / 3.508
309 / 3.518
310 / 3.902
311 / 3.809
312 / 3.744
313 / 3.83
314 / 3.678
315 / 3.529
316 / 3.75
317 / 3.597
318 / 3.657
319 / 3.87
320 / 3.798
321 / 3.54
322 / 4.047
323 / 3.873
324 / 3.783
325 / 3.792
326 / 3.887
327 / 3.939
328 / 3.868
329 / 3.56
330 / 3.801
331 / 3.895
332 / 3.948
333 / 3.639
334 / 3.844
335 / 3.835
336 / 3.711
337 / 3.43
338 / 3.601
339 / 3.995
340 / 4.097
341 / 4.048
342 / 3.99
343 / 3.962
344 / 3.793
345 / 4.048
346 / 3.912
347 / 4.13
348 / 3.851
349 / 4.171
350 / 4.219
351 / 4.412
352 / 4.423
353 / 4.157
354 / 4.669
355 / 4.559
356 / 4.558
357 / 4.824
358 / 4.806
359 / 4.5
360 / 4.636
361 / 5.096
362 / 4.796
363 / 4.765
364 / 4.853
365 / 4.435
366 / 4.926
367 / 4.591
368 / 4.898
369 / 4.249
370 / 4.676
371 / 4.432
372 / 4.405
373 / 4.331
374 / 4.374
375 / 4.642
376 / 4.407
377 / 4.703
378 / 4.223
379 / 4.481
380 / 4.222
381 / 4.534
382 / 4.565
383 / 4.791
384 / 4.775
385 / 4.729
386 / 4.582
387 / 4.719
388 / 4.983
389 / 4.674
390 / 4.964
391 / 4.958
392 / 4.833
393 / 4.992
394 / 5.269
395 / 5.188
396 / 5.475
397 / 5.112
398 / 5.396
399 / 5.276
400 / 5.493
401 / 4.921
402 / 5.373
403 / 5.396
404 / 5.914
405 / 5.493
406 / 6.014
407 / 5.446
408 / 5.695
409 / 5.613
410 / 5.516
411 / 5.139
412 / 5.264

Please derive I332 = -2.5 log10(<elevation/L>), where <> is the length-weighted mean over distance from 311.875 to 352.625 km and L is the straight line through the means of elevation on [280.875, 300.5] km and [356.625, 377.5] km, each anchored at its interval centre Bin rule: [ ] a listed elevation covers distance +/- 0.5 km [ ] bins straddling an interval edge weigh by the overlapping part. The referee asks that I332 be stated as 0.04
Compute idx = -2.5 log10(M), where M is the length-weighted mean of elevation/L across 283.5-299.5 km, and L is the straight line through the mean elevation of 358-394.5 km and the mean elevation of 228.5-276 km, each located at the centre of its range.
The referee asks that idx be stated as 0.23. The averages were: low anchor 3.76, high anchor 4.67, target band 3.28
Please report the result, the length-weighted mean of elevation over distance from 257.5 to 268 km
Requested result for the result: 3.64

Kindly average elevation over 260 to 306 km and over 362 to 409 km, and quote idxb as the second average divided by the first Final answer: 1.44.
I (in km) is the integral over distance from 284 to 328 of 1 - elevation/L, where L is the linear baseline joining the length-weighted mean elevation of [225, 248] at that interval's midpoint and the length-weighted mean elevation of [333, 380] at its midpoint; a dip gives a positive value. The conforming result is 7.0 km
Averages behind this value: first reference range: 4.07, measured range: 3.55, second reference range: 4.33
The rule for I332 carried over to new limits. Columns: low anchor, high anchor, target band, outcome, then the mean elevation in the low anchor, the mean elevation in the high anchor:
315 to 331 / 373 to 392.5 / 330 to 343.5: 0.037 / 3.78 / 4.63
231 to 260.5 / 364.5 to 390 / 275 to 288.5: 0.258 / 3.86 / 4.58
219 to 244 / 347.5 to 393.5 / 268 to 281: 0.275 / 4.15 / 4.6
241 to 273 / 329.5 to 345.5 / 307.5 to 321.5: 0.033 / 3.7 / 3.85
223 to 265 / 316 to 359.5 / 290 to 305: 0.142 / 3.93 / 4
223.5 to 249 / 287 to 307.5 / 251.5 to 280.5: 0.072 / 4.09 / 3.41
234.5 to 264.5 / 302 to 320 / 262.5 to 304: 0.097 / 3.79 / 3.63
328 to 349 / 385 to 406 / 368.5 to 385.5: 0.056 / 3.86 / 5.16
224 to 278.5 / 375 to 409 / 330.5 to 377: 0.095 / 3.8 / 5.02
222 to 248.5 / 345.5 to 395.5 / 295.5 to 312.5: 0.221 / 4.11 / 4.6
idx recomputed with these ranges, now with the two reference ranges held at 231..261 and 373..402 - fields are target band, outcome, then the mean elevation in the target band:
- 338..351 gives 0.132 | 4.02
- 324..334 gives 0.163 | 3.81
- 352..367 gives -0.007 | 4.67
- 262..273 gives 0.134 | 3.55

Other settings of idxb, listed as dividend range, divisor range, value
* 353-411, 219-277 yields 1.27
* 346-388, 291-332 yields 1.24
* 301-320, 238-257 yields 0.95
